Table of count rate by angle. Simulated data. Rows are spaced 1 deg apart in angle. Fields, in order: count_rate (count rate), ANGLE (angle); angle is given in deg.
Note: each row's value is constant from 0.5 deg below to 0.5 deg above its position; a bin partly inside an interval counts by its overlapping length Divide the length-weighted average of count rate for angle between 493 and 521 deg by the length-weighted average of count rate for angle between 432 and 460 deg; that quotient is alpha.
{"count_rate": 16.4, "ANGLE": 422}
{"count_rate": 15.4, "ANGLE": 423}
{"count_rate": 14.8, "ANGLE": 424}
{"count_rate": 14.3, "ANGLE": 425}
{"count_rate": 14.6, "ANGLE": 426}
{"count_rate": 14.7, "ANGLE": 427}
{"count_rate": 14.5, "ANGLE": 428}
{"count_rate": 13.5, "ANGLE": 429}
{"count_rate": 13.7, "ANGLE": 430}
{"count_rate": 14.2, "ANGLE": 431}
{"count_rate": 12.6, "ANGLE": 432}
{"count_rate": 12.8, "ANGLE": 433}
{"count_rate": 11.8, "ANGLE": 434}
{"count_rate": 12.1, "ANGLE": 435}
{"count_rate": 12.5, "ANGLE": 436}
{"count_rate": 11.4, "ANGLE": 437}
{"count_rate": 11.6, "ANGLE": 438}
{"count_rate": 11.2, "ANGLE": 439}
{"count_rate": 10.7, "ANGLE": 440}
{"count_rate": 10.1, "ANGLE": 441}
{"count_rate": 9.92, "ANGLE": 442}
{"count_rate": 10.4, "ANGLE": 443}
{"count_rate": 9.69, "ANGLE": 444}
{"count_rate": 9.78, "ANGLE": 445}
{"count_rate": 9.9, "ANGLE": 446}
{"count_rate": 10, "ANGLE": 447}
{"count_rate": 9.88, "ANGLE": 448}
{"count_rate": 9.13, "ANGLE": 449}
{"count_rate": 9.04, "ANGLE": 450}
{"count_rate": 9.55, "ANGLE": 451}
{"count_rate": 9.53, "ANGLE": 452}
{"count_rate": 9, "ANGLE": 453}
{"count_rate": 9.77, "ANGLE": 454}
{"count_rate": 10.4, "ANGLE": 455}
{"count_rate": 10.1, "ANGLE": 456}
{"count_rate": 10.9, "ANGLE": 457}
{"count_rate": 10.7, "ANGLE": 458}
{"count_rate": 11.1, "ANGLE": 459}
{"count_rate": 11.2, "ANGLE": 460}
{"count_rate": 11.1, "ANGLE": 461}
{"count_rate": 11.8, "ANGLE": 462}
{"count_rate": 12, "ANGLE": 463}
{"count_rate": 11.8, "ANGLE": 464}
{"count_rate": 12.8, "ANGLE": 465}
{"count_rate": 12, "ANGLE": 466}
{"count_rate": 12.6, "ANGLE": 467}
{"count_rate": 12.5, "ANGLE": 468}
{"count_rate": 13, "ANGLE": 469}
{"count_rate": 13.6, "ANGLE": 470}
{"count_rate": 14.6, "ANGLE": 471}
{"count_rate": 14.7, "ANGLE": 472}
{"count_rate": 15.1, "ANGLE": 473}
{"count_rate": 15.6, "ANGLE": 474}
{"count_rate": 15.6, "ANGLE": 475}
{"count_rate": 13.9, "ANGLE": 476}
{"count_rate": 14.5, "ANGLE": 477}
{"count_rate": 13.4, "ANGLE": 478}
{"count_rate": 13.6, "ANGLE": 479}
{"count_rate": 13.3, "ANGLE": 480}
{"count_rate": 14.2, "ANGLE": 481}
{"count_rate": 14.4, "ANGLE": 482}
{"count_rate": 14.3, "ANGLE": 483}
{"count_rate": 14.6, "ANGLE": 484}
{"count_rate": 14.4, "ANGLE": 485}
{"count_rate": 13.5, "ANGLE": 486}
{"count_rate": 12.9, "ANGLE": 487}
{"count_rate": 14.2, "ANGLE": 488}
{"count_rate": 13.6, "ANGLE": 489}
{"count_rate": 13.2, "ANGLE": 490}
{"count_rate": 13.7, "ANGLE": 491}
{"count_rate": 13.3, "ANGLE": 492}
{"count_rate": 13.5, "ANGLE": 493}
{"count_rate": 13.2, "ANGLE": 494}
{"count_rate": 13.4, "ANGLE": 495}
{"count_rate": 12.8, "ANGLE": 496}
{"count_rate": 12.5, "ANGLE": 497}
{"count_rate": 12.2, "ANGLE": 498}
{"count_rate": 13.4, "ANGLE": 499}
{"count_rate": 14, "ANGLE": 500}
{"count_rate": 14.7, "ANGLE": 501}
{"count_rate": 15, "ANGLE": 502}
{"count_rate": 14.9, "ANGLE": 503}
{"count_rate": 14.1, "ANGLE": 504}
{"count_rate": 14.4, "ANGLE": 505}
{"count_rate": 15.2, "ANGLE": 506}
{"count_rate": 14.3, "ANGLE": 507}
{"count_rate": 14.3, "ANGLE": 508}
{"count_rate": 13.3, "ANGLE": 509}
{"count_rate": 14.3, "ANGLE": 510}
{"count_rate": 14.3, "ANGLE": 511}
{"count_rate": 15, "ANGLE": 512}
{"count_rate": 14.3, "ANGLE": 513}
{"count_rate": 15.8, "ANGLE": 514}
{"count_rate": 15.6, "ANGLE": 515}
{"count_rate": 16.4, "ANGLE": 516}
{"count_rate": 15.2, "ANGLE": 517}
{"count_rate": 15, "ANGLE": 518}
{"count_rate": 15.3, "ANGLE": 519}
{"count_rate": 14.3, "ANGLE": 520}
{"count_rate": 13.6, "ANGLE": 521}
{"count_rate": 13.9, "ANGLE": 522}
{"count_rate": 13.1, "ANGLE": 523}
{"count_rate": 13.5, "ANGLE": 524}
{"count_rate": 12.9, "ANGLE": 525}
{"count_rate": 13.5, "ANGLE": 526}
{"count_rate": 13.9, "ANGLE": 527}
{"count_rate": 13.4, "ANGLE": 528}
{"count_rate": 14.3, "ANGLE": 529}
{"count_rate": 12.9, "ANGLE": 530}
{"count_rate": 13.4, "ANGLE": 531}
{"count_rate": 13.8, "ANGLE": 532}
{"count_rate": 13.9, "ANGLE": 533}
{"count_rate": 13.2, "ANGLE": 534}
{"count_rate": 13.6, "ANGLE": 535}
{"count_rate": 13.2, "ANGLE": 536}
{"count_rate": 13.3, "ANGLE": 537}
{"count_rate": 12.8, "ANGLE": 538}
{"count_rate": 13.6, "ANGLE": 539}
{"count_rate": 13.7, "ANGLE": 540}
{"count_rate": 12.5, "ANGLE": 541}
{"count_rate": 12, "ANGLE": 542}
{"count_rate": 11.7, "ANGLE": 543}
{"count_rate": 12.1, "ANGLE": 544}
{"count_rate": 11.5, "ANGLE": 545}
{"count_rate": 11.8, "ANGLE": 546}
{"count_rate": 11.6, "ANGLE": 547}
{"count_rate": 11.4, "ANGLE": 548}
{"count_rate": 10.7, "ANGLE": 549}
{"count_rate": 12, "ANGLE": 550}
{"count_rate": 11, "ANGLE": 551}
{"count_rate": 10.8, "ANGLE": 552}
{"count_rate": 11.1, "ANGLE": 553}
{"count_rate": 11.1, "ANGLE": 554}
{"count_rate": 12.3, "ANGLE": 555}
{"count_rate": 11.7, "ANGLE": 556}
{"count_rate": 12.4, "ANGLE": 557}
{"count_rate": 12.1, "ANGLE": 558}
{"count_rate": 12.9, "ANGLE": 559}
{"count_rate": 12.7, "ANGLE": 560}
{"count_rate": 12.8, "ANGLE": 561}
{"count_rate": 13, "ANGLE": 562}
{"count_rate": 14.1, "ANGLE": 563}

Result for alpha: 1.36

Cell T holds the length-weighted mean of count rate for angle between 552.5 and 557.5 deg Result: 11.7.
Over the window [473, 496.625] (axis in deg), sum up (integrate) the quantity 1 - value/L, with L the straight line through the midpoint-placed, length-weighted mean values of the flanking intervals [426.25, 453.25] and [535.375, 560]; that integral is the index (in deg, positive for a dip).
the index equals -4.6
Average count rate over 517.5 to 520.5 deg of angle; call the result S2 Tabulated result 14.9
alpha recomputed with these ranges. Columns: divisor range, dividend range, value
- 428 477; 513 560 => 1.11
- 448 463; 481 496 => 1.33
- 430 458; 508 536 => 1.32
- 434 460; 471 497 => 1.34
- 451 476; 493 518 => 1.18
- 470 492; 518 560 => 0.90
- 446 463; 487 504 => 1.33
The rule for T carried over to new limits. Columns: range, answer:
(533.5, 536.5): 13.3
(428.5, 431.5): 13.8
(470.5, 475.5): 15.1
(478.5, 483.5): 14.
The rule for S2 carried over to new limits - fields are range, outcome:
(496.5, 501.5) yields 13.4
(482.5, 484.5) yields 14.4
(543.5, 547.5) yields 11.8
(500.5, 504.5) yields 14.7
